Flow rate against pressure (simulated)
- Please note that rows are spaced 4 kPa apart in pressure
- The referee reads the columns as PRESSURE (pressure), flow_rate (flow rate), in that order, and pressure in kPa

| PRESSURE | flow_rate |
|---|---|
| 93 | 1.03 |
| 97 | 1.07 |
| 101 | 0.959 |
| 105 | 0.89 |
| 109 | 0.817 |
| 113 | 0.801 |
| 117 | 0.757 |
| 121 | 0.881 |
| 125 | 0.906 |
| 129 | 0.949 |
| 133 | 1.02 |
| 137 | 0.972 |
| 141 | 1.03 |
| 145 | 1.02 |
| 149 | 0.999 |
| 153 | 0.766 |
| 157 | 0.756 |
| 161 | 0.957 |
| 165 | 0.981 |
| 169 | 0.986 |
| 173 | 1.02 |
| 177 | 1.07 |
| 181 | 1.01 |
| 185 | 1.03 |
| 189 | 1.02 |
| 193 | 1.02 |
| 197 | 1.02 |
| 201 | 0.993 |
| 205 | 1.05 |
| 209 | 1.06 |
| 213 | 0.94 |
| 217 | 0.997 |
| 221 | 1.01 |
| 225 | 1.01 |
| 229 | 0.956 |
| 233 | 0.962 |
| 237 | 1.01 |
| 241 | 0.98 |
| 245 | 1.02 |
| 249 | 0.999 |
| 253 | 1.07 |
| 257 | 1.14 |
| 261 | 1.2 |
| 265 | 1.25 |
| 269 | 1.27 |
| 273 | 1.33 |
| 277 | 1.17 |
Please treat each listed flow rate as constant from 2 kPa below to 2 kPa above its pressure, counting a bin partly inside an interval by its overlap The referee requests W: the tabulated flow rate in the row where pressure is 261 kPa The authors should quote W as 1.2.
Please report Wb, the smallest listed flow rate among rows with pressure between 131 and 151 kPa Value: 0.972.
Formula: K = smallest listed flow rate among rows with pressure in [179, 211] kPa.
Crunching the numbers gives 0.993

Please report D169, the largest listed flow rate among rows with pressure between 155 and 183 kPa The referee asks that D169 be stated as 1.07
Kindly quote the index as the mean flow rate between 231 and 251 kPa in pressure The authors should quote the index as 0.994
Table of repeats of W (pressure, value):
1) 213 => 0.94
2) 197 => 1.02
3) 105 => 0.89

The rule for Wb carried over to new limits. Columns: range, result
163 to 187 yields 0.981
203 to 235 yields 0.94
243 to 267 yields 0.999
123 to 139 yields 0.906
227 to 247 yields 0.956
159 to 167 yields 0.957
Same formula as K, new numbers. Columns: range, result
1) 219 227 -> 1.01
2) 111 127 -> 0.757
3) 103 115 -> 0.801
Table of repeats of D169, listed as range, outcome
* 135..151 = 1.03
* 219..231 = 1.01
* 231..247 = 1.02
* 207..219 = 1.06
